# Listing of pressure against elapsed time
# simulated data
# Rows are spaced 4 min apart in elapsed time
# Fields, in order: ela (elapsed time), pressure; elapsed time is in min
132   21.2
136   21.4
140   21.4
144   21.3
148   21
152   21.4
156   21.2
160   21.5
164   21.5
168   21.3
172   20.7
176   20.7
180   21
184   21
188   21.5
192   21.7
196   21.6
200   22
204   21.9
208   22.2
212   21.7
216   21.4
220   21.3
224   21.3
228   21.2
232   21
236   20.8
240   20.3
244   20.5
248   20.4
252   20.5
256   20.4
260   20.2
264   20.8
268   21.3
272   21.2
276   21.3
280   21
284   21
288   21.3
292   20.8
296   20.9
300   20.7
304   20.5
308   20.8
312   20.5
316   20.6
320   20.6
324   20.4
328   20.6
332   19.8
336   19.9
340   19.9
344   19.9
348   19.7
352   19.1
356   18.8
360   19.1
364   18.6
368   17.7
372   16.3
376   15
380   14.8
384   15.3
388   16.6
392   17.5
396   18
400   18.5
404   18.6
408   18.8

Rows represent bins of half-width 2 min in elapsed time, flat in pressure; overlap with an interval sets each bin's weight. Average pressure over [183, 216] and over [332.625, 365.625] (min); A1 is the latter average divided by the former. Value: 0.9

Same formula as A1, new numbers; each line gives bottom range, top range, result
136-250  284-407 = 0.90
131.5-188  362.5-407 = 0.80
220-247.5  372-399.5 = 0.78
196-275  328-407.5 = 0.86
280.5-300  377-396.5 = 0.77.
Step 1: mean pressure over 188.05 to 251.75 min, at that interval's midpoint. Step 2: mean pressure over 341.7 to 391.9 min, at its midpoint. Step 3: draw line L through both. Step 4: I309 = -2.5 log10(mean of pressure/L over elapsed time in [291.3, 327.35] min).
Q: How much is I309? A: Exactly -0.09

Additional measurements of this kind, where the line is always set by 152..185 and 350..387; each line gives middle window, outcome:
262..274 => -0.10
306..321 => -0.13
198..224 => -0.07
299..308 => -0.12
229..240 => -0.05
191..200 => -0.06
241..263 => -0.05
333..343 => -0.12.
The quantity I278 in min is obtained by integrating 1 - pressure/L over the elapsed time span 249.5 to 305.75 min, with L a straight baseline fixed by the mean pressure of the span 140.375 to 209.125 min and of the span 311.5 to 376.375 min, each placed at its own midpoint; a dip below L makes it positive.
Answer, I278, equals -2.1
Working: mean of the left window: 21.4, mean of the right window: 19.3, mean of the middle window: 20.8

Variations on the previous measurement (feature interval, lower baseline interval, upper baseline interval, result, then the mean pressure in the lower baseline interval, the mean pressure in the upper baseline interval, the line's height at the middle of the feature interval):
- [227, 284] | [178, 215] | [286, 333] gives 0.9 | 21.6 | 20.6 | 21.1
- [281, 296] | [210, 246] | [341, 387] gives -1.1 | 21.1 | 17.7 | 19.6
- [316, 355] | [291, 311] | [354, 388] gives -2.4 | 20.7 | 16.9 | 18.9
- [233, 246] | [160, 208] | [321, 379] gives 0.0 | 21.4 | 18.9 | 20.6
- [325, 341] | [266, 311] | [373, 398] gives -1.1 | 21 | 16.2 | 18.8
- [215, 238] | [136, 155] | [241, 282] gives -0.3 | 21.3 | 20.7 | 20.9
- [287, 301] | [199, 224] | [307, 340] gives -0.1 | 21.7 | 20.4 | 20.7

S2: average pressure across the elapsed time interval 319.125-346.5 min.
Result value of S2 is 20.1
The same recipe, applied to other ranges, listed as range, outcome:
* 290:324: 20.7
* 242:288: 20.8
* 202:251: 21.2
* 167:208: 21.4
